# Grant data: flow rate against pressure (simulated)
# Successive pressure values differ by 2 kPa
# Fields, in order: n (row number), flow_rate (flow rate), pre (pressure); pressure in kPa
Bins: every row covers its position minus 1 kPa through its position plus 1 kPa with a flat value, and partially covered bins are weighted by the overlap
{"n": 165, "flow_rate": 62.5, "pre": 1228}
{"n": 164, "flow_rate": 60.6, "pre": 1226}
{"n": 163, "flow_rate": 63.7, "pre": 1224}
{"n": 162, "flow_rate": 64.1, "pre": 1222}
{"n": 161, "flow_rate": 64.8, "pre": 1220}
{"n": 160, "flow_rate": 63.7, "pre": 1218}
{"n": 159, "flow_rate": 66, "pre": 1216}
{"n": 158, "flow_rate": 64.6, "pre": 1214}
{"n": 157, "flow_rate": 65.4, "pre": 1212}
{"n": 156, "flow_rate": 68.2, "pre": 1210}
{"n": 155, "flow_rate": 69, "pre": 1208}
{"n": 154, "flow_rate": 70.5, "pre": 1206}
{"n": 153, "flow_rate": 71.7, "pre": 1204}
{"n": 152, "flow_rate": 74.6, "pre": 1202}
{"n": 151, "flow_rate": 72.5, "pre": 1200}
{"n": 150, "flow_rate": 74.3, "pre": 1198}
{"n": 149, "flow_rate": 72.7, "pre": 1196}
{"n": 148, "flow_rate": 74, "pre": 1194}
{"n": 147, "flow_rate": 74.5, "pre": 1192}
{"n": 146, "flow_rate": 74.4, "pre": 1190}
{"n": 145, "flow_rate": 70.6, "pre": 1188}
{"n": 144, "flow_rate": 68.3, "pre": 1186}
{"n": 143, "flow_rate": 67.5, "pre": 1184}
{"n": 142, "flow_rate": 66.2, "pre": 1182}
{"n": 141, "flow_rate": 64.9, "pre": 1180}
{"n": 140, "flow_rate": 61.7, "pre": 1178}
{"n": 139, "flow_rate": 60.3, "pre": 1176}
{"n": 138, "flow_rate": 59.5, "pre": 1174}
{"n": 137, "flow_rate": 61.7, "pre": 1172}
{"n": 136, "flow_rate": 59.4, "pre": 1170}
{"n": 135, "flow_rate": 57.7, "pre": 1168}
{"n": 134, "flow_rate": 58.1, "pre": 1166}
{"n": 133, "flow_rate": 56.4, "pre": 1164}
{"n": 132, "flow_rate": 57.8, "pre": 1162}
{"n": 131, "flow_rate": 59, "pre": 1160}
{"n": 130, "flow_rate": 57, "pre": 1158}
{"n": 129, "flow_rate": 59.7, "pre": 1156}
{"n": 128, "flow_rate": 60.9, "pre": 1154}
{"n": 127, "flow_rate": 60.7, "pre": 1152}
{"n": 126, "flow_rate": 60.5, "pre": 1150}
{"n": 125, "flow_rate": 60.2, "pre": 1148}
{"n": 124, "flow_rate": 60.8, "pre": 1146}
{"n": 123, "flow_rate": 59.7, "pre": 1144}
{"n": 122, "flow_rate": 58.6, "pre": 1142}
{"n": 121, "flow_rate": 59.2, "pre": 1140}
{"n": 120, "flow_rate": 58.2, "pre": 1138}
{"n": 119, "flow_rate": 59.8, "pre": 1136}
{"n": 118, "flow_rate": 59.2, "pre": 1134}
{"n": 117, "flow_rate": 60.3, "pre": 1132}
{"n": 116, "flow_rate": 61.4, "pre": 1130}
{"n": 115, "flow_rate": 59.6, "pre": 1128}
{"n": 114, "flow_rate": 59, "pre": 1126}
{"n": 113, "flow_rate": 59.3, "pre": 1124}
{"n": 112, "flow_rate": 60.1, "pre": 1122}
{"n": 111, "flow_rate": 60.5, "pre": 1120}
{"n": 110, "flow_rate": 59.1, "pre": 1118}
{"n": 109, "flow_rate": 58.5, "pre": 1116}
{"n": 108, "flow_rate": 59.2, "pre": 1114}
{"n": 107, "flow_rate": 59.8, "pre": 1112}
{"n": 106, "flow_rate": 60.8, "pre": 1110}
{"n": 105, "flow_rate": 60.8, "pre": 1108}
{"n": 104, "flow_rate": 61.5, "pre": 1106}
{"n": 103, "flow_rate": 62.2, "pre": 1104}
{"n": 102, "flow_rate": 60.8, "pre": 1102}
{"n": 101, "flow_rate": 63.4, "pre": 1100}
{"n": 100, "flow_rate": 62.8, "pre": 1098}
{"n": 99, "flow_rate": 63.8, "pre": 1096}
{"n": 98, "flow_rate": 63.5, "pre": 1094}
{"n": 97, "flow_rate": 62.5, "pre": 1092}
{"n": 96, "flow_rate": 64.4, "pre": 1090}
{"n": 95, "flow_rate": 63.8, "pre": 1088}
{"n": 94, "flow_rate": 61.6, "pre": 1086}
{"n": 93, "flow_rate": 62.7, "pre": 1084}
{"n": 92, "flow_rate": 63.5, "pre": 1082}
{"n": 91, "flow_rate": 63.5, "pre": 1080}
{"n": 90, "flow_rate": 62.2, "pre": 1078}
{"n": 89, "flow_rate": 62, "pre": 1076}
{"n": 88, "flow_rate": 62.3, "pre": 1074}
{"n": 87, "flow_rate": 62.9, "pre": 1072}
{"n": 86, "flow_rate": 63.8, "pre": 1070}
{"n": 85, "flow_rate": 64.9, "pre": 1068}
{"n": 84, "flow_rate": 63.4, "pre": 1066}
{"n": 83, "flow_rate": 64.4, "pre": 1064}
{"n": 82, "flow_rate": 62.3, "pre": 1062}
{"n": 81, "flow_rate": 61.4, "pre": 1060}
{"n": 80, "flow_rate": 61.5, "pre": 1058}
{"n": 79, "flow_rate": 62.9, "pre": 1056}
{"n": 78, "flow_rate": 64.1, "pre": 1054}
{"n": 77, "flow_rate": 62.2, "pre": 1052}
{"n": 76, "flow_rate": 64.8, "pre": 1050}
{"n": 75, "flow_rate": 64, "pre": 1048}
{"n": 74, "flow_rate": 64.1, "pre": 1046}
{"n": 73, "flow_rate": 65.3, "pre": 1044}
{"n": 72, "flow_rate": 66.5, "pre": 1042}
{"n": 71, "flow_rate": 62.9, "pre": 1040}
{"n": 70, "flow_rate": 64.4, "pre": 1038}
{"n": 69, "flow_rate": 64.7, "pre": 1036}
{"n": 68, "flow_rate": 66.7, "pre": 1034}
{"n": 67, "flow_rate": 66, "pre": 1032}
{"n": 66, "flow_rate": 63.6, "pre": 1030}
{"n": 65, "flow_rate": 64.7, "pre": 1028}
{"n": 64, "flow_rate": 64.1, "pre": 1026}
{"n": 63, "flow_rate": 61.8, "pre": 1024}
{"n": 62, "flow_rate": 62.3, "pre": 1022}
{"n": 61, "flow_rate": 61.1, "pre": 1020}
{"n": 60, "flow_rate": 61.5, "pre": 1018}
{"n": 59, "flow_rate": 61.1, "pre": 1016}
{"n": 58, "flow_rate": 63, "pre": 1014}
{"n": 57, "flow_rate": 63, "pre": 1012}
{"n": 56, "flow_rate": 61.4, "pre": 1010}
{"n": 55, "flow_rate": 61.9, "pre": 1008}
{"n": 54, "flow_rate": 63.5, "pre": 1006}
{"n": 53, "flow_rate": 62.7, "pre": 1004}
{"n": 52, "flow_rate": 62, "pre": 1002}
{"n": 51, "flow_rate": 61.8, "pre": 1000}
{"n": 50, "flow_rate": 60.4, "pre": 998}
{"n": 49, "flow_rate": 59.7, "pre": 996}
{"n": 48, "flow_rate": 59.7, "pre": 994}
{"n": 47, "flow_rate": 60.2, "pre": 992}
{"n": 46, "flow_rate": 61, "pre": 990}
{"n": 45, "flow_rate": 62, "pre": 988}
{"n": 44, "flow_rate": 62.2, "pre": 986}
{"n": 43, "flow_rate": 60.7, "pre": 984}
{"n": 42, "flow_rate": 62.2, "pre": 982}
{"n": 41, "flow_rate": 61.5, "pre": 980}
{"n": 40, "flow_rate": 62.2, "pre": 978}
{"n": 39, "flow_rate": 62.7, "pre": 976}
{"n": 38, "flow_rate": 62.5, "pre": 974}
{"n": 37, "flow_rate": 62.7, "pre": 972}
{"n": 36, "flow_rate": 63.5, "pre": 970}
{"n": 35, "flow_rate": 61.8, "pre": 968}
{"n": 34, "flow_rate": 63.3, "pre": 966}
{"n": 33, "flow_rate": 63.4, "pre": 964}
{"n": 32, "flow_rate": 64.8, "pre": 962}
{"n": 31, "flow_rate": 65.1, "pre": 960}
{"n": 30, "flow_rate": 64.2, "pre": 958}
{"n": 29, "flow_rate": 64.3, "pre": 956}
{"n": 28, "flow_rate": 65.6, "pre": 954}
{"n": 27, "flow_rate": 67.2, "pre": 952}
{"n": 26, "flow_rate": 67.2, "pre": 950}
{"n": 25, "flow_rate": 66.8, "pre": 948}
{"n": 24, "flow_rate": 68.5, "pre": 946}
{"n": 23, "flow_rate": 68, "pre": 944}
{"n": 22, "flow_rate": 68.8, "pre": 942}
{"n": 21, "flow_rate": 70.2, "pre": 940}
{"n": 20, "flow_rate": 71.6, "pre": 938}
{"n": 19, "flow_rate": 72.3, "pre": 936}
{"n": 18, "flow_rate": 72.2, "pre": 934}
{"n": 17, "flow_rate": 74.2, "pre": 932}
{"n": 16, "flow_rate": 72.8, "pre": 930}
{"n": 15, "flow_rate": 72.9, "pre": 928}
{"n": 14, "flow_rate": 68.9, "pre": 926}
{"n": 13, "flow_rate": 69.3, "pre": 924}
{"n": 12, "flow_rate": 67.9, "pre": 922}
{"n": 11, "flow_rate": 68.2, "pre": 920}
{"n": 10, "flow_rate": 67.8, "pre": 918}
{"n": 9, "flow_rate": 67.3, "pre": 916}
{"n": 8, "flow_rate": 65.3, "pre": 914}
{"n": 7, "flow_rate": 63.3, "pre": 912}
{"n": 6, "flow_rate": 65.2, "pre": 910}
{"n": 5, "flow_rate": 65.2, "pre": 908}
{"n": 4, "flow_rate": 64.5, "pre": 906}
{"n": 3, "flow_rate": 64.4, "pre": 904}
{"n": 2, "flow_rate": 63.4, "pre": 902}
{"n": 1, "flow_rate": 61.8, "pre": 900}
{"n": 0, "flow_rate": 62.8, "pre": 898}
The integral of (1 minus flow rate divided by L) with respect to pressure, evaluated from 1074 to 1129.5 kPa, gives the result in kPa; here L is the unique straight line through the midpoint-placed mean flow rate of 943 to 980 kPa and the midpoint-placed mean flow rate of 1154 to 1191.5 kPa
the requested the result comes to 1.4 kPa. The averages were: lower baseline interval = 64.6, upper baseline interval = 62.4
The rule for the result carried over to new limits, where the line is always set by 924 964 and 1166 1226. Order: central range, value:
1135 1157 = 2.41 kPa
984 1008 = 2.41 kPa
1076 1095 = 1.29 kPa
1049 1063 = 1.05 kPa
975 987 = 1.13 kPa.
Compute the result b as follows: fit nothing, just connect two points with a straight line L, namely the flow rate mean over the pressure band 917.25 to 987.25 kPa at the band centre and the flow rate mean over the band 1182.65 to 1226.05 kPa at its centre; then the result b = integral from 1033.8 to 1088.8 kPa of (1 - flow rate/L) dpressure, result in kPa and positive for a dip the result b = 3.3 kPa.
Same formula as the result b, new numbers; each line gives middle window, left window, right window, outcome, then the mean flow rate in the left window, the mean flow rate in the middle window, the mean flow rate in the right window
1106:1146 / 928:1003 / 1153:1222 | 3.4 kPa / 65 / 59.7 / 65.5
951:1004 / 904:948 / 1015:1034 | 2.6 kPa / 68.6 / 62.6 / 63.1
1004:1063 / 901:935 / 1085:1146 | 0.3 kPa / 67.8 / 63.3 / 60.8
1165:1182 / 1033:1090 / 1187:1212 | 2.3 kPa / 63.5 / 60.8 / 72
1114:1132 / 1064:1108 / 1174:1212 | 1.5 kPa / 62.9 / 59.7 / 69.4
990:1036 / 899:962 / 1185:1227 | 3.8 kPa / 67.5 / 62.4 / 69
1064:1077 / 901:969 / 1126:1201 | 0.3 kPa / 67.2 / 63.3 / 62.8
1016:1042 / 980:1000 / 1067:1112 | -0.9 kPa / 61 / 63.7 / 62.6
